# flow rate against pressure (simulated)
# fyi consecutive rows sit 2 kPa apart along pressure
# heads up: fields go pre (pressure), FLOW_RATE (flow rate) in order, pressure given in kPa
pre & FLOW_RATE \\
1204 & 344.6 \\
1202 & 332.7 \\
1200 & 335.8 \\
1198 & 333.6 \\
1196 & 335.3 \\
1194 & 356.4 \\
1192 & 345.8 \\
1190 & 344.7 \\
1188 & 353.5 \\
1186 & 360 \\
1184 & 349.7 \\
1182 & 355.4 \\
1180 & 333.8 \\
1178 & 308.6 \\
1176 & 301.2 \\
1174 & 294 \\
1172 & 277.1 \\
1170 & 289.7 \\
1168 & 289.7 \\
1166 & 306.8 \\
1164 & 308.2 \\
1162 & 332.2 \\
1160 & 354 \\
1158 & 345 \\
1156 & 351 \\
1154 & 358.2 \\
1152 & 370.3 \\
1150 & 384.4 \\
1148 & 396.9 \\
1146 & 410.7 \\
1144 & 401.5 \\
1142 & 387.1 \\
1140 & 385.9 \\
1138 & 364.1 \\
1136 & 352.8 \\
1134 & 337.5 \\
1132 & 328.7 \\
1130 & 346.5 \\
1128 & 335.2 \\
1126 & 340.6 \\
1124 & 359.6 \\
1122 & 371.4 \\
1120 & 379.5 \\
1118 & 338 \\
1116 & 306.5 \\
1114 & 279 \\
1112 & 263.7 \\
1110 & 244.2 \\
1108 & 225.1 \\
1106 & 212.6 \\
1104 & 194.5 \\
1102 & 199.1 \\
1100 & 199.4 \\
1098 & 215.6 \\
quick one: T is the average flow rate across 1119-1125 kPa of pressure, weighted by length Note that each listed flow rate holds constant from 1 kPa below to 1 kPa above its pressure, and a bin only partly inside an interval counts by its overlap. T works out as 370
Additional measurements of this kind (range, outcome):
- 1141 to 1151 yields 396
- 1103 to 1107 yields 204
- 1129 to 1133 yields 338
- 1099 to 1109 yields 206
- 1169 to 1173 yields 283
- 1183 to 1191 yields 352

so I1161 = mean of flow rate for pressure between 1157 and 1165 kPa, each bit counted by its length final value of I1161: 335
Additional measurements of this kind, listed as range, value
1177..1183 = 333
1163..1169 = 302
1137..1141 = 375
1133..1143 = 365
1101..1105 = 197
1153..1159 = 351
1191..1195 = 351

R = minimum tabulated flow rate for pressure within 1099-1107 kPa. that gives 194.5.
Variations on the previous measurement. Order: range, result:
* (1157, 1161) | 345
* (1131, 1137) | 328.7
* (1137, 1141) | 364.1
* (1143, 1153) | 370.3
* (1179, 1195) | 333.8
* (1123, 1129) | 335.2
